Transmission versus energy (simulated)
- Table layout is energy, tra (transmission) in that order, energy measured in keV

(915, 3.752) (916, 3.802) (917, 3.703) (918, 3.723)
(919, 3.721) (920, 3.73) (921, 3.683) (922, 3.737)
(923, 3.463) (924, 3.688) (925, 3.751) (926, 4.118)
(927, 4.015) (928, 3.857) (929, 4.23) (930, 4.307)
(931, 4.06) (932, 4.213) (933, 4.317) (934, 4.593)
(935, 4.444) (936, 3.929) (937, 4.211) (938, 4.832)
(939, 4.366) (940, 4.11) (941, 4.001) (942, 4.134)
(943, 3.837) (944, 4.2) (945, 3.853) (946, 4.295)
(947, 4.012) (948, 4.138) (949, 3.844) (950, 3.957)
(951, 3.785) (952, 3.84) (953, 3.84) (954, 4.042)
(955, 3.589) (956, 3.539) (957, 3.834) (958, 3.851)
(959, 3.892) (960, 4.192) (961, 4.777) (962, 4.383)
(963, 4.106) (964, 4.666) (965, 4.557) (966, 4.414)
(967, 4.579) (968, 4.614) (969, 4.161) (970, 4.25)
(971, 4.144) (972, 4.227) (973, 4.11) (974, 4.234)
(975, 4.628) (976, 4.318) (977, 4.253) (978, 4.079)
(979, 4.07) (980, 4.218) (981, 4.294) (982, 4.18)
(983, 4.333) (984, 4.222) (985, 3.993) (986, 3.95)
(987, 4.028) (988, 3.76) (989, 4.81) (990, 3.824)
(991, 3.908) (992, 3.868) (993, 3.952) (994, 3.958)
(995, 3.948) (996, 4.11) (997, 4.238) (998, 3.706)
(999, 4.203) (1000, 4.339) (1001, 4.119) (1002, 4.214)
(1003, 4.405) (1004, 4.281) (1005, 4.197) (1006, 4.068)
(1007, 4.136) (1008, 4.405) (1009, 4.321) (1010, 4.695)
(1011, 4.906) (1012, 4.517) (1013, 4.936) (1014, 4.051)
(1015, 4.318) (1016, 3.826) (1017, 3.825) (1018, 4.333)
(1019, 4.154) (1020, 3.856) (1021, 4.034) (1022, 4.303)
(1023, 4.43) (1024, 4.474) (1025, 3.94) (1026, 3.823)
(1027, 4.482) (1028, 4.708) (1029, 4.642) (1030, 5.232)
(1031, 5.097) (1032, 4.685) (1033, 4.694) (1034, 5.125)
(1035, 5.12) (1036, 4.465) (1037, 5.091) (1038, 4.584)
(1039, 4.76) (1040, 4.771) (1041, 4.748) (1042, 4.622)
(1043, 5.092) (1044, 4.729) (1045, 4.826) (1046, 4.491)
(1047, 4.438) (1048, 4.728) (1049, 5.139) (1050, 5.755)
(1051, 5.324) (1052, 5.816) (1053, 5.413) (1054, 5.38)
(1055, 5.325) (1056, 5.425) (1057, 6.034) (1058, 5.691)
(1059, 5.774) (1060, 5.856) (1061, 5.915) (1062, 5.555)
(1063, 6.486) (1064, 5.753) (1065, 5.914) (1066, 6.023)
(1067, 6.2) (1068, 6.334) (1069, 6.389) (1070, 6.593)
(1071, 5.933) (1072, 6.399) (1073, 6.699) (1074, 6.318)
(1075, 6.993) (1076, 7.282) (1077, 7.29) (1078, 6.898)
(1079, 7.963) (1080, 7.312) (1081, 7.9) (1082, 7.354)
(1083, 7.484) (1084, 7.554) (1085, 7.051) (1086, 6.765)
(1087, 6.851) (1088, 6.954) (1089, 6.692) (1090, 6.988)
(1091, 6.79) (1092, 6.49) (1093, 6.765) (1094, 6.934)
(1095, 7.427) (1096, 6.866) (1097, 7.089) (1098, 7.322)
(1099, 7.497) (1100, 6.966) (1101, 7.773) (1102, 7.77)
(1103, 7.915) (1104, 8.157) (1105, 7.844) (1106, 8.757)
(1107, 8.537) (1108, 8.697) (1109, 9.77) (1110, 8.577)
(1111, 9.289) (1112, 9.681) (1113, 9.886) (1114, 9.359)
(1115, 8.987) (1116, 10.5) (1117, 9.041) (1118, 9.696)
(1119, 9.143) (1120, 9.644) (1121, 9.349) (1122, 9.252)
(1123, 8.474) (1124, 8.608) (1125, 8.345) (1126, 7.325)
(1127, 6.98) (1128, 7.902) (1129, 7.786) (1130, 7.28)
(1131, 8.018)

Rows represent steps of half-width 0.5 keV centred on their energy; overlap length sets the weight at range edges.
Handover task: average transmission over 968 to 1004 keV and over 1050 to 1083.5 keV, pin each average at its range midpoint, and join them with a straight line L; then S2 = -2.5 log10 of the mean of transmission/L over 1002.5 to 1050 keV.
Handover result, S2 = 0.154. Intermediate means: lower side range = 4.15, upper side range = 6.33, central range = 4.53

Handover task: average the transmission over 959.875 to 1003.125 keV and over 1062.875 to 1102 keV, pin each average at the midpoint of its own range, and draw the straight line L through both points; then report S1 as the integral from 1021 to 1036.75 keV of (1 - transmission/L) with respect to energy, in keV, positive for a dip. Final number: 2.5 keV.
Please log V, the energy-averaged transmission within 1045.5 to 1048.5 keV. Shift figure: 4.55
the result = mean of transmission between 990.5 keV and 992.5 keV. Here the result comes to 3.89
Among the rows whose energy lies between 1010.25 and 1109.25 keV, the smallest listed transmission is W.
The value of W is 3.823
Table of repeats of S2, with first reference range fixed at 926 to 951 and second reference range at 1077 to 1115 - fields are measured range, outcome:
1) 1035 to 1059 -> 0.287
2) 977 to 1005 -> 0.283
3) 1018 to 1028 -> 0.400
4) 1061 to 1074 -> 0.149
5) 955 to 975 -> 0.126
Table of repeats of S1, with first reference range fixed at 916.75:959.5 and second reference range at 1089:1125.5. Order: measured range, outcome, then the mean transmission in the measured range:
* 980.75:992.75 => 2.6 keV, 4.09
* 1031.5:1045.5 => 3.7 keV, 4.81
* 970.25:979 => 1.2 keV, 4.24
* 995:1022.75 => 7.4 keV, 4.24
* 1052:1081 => 4.0 keV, 6.28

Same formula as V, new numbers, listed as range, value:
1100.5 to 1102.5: 7.77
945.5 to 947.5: 4.15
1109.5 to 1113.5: 9.36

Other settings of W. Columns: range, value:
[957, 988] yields 3.76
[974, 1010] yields 3.706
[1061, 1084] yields 5.555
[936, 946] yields 3.837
